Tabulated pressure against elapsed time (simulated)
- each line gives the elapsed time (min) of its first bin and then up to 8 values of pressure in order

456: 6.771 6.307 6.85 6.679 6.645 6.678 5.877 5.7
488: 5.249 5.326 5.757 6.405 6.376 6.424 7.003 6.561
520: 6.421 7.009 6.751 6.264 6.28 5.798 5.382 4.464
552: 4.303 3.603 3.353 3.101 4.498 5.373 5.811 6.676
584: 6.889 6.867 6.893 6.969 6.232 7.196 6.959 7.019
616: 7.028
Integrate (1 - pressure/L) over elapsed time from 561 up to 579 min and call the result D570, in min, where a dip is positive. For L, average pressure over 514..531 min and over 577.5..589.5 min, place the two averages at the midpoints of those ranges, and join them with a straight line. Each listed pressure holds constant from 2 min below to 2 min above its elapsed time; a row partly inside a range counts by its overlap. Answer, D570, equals 5.4 min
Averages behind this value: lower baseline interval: 6.66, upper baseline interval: 6.77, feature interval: 4.73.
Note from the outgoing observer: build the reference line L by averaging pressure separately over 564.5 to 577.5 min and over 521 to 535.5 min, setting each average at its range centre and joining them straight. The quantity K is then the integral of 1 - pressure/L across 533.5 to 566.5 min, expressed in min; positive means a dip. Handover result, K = 7.21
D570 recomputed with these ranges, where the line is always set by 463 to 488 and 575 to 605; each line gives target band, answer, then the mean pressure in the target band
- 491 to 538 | 0.2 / 6.4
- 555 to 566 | 5.4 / 3.33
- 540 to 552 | 2.9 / 4.97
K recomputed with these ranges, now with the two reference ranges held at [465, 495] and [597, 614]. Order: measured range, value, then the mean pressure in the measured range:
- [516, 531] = -0.8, 6.67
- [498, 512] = -0.6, 6.49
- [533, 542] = 0.5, 6.06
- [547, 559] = 4.6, 4.03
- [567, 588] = 2.1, 6.01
